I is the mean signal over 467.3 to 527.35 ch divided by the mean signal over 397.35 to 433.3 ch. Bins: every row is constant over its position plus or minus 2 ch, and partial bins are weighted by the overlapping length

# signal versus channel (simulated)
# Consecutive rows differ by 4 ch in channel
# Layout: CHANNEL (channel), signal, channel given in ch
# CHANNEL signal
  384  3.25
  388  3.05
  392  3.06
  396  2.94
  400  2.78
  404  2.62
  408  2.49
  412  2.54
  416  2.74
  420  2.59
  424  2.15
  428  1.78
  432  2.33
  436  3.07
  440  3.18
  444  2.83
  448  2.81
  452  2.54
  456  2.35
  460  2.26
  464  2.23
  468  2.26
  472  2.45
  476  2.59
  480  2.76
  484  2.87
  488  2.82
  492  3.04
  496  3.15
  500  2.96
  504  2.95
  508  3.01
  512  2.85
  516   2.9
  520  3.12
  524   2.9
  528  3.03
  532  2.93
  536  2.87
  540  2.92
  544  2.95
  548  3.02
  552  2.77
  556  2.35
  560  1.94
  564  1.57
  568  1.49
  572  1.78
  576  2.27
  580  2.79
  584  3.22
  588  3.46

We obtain 1.16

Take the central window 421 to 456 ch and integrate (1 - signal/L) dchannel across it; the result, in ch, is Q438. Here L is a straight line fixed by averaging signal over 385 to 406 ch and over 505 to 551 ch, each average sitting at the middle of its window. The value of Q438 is 4.18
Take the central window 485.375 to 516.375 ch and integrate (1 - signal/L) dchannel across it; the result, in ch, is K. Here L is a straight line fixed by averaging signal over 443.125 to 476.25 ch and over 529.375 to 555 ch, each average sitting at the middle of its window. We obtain -3.3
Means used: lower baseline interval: 2.46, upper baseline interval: 2.89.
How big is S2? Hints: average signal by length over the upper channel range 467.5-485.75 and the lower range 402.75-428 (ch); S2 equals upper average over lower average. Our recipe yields 1.06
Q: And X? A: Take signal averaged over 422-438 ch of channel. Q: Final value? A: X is 2.33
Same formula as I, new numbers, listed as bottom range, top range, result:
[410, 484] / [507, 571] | 1.04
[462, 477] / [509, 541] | 1.24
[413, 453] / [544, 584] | 0.89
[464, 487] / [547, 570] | 0.84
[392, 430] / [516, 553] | 1.16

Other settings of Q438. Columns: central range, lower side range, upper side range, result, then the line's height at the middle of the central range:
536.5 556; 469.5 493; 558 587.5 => -4.0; 2.37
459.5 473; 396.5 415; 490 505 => 2.8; 2.9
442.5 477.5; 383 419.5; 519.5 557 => 4.6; 2.84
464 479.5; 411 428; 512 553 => 1.3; 2.66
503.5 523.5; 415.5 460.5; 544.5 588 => -4.1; 2.46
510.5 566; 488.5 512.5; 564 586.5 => -1.8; 2.63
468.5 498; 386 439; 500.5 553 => 0.5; 2.83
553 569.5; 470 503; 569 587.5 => 4.4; 2.59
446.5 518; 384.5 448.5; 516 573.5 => -2.3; 2.63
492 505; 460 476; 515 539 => -1.8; 2.66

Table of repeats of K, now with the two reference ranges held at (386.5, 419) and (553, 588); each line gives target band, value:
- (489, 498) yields -2.0 ch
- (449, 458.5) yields 0.5 ch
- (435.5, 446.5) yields -1.5 ch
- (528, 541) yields -3.0 ch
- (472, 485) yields -0.7 ch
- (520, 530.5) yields -2.6 ch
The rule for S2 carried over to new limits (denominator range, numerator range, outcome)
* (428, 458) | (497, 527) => 1.11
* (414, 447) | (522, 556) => 1.12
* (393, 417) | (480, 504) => 1.09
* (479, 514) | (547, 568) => 0.75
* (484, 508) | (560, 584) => 0.70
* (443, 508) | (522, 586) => 0.95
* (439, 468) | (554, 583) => 0.81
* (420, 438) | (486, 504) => 1.27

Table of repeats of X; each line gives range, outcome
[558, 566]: 1.75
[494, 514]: 2.98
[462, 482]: 2.46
